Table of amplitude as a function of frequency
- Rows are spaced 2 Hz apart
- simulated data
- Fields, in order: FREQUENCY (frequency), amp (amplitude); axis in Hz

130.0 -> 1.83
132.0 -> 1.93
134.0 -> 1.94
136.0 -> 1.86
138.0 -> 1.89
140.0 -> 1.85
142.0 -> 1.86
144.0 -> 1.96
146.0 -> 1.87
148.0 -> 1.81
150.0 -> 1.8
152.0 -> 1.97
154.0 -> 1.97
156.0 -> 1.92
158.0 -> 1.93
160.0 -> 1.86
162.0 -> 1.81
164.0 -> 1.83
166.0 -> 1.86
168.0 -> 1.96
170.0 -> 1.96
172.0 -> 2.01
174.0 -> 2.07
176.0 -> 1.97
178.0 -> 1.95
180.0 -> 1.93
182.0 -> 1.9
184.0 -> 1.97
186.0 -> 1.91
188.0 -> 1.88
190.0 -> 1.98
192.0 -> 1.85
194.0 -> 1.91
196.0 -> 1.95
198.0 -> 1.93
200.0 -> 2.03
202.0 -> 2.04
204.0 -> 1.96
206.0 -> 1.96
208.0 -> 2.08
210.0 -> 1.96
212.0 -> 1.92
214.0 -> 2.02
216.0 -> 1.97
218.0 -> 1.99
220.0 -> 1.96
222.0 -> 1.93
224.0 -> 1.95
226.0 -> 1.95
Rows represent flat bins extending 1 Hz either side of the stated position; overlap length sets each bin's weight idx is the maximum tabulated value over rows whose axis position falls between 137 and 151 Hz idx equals 1.96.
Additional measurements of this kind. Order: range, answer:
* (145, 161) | 1.97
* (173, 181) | 2.07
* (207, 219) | 2.08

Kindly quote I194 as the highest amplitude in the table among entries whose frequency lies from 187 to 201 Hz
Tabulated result 2.03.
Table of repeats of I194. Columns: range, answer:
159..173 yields 2.01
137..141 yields 1.89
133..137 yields 1.94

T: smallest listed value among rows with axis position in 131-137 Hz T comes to 1.86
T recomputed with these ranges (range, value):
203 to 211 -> 1.96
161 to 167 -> 1.81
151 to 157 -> 1.92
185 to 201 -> 1.85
